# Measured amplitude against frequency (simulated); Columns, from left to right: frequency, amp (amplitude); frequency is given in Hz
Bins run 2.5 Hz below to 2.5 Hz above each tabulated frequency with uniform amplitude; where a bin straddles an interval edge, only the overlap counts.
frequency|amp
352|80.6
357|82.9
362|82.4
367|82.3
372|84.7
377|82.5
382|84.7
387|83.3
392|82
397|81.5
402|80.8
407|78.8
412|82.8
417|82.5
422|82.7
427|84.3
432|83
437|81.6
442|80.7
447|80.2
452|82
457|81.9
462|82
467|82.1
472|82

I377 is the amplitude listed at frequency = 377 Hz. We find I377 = 82.5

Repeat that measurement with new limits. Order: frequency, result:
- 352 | 80.6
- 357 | 82.9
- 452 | 82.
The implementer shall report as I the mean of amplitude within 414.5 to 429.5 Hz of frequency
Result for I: 83.2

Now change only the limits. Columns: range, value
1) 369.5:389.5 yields 83.8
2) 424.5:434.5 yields 83.7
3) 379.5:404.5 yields 82.5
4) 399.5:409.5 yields 79.8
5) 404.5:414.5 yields 80.8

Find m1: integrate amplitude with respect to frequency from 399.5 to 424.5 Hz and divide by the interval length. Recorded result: 81.5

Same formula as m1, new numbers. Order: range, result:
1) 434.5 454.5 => 81.1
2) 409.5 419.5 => 82.7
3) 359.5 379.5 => 83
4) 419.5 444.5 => 82.5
